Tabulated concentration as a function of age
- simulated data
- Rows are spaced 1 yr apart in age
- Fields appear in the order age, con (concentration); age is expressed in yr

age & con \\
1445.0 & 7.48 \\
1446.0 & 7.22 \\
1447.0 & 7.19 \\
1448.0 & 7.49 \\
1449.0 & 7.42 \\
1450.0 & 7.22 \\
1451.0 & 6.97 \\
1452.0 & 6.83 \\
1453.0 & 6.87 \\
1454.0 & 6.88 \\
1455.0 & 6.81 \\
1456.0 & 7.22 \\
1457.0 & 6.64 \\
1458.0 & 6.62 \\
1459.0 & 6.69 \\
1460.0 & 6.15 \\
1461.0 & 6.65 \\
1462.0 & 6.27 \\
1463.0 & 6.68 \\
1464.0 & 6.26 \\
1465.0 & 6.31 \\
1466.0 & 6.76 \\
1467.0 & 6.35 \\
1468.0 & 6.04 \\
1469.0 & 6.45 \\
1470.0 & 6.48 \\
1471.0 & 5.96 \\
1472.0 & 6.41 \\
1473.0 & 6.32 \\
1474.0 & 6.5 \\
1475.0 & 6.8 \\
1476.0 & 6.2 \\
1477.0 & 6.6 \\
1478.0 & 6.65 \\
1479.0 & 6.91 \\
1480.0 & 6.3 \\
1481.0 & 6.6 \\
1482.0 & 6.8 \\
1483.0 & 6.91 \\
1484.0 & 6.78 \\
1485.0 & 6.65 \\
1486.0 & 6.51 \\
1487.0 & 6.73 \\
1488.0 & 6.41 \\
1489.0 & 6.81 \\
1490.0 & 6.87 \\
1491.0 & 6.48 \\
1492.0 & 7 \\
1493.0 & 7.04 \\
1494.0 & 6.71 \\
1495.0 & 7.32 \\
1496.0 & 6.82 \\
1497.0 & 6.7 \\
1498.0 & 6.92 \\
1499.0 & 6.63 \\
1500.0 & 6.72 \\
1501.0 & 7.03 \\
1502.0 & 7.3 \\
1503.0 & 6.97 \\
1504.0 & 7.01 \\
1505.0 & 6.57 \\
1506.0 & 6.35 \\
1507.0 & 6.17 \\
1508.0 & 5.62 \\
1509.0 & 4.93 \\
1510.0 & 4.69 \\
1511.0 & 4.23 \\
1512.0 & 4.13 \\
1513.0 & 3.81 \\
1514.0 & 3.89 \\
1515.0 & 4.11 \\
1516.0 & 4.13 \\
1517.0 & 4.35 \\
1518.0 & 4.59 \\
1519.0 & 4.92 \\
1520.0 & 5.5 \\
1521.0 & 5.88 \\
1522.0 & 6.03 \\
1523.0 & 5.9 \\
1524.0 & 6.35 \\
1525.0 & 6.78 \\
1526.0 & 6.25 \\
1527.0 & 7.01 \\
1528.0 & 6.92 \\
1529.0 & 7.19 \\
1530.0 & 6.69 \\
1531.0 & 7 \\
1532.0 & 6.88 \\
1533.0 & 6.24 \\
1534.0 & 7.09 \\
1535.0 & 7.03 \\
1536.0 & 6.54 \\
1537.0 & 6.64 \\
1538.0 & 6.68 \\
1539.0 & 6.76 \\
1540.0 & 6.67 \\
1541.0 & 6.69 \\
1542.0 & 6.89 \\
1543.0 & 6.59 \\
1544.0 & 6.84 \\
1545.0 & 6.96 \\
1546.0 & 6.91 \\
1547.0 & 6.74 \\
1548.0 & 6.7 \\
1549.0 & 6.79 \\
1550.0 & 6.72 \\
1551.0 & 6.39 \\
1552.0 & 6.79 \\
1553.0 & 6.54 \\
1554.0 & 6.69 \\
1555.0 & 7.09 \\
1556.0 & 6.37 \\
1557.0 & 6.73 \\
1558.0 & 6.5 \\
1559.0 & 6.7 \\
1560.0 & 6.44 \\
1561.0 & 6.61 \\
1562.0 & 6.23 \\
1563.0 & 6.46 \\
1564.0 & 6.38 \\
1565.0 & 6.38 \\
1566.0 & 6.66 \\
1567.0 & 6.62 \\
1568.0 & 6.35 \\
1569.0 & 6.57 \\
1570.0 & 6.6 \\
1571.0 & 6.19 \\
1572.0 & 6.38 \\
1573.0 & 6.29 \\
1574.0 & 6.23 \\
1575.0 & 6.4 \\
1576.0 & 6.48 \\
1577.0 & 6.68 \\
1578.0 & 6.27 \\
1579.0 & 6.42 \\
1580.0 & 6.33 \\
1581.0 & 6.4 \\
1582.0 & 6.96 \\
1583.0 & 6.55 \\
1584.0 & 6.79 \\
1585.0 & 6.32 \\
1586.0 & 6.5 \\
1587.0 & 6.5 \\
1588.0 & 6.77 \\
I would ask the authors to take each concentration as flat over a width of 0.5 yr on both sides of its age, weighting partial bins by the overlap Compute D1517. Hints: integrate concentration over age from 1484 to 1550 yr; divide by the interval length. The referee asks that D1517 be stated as 6.29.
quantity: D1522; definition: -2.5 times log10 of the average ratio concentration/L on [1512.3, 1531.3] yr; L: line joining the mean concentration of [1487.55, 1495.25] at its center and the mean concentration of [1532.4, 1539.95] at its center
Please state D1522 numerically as 0.198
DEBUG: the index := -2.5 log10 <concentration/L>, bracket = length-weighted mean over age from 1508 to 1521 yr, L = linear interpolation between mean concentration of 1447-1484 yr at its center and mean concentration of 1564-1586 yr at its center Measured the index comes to 0.401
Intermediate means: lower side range 6.65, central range 4.54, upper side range 6.47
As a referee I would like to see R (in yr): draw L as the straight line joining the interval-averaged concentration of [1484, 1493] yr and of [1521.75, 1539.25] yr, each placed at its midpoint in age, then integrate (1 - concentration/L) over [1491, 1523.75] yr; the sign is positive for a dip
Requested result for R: 4.2 yr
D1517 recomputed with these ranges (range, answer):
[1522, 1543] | 6.69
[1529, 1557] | 6.75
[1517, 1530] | 6.06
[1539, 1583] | 6.57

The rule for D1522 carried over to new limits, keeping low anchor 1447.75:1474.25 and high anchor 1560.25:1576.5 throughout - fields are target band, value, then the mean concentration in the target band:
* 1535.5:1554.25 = -0.04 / 6.71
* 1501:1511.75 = 0.10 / 5.99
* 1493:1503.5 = -0.06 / 6.92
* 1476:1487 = -0.01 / 6.65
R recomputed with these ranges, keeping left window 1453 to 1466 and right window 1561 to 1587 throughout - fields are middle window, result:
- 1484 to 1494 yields -0.23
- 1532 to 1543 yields -0.36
